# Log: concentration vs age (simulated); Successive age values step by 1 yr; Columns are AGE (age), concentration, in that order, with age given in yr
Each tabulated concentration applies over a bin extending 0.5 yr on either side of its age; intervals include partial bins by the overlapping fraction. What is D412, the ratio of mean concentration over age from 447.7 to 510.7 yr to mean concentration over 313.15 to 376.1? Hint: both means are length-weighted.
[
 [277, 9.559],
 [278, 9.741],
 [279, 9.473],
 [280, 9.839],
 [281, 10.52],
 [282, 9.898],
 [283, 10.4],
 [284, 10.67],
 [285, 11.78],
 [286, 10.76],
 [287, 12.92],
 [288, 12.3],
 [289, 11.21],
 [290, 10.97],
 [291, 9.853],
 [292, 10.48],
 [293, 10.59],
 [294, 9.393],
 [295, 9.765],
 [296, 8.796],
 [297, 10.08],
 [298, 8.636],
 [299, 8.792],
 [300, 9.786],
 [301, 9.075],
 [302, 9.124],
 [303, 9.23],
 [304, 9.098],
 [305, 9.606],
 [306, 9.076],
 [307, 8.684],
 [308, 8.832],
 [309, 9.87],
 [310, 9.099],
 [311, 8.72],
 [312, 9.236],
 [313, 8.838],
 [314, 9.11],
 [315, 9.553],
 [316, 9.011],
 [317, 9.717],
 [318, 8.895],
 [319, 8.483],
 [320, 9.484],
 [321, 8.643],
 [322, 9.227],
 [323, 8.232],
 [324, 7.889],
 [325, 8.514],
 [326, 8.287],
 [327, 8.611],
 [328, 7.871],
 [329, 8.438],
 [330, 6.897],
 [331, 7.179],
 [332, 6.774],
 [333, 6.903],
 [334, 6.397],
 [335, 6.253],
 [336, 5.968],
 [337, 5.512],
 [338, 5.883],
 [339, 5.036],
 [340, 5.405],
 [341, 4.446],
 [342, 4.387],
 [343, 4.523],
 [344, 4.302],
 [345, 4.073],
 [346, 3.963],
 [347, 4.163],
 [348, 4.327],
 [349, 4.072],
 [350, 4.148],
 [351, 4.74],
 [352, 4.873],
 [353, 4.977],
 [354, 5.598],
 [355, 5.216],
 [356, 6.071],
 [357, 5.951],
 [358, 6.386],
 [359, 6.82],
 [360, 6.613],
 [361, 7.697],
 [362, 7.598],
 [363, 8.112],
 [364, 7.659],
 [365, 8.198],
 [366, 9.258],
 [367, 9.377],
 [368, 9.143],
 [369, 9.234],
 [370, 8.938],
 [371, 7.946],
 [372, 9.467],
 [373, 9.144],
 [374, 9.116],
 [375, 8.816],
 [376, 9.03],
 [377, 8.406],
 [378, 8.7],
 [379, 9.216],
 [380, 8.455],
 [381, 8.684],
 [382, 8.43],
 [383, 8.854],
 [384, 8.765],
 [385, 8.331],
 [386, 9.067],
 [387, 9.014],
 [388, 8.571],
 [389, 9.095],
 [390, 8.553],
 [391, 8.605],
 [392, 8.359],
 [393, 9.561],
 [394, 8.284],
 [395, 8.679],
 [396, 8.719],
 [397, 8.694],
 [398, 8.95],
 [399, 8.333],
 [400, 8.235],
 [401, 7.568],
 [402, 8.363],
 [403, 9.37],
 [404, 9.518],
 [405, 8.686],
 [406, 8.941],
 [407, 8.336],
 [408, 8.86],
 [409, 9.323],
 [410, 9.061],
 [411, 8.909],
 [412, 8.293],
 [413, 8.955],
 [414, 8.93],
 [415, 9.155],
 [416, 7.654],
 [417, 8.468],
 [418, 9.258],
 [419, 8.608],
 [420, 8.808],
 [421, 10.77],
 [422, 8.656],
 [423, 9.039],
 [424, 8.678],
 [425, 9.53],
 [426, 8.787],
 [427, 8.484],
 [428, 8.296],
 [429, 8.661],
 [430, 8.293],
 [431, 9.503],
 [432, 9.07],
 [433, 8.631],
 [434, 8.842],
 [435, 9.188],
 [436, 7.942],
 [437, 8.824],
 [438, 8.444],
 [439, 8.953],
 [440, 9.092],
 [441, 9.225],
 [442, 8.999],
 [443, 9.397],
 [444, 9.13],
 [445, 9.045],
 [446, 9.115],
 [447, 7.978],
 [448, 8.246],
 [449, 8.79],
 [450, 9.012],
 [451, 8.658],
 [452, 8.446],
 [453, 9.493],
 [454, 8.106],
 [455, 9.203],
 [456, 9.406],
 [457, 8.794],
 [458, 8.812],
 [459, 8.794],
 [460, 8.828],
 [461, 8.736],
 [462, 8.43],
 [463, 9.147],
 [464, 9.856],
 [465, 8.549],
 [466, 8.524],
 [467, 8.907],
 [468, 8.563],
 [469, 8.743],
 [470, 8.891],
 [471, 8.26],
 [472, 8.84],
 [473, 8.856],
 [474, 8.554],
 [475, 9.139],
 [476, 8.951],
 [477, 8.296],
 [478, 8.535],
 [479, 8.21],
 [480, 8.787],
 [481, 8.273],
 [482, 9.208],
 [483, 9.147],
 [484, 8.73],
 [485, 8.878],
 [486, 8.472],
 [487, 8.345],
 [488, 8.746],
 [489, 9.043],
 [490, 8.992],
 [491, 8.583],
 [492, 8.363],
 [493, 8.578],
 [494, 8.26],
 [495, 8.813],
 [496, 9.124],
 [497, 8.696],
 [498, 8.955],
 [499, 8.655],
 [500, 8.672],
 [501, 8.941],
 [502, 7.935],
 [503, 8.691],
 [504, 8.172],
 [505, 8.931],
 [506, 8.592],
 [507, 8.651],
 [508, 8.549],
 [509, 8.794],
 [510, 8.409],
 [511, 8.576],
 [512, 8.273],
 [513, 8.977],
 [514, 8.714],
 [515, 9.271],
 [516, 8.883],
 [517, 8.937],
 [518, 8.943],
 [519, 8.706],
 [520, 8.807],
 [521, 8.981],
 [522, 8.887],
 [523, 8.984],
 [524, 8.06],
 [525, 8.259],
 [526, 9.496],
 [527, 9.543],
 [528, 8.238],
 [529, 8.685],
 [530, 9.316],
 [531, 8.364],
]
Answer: 1.2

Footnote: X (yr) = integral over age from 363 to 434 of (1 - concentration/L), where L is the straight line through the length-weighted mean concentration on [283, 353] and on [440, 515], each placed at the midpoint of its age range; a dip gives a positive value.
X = -3.3 yr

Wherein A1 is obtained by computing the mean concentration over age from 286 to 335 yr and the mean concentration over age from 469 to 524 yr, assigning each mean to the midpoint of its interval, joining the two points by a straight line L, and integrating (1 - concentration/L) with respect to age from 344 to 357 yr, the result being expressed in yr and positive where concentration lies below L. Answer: 6.18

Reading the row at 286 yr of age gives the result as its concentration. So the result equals 10.76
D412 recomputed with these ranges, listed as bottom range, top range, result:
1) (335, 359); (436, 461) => 1.76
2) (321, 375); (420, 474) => 1.31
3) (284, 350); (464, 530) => 1.07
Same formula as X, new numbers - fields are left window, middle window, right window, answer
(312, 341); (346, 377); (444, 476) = 3.7 yr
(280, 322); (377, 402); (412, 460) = 1.4 yr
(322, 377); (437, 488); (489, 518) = -3.9 yr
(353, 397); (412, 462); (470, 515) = -2.2 yr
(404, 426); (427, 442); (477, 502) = 0.1 yr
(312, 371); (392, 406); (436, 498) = -1.6 yr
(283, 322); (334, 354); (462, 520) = 9.8 yr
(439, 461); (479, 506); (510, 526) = 0.4 yr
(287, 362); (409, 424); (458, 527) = -1.2 yr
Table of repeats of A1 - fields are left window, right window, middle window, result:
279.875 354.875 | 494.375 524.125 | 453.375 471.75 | -0.5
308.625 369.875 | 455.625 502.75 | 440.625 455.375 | -0.9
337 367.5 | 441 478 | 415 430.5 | -2.1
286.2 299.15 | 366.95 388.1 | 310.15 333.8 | 3.4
